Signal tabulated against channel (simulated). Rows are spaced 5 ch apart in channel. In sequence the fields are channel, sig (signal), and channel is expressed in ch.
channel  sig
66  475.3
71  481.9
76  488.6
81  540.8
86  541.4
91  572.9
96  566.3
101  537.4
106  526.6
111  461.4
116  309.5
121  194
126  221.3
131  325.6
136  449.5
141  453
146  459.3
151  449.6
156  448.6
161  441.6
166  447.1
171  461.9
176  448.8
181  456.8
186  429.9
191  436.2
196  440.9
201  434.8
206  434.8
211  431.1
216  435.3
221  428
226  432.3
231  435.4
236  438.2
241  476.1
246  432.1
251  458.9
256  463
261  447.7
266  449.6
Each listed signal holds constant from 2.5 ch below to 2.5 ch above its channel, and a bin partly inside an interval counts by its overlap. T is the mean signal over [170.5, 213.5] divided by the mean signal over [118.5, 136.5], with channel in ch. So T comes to 1.57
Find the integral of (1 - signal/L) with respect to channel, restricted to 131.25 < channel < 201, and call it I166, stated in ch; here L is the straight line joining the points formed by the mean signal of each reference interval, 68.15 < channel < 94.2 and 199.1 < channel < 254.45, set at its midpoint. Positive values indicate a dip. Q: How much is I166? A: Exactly 4.7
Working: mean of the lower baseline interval 526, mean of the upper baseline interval 440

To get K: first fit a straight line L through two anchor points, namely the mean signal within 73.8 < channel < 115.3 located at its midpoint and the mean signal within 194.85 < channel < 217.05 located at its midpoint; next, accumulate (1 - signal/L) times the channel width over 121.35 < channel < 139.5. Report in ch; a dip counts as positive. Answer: 6.2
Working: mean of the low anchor 520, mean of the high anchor 435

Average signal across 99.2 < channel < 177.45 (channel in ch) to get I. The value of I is 413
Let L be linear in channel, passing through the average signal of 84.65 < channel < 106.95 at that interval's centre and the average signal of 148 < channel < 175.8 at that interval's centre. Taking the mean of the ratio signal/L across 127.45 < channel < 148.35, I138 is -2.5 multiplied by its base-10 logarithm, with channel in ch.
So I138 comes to 0.18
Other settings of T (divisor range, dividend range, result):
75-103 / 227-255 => 0.82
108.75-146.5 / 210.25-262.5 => 1.26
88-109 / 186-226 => 0.79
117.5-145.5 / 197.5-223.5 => 1.28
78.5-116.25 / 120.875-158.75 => 0.75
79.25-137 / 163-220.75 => 1.01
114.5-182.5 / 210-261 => 1.11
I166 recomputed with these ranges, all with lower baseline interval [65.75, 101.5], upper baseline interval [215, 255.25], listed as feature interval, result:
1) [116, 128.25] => 6.7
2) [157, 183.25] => 1.6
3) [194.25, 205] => 0.6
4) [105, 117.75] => 2.1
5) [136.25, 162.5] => 2.2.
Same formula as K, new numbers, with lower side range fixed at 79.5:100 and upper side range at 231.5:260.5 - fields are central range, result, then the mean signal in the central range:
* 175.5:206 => 3.0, 440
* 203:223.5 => 1.8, 432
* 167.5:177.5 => 0.9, 455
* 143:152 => 1.1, 455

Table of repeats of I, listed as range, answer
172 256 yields 442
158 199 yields 445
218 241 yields 438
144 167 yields 449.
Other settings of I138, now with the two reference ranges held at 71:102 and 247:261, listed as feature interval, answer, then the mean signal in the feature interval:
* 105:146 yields 0.37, 367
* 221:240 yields 0.07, 438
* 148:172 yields 0.12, 449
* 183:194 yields 0.12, 434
